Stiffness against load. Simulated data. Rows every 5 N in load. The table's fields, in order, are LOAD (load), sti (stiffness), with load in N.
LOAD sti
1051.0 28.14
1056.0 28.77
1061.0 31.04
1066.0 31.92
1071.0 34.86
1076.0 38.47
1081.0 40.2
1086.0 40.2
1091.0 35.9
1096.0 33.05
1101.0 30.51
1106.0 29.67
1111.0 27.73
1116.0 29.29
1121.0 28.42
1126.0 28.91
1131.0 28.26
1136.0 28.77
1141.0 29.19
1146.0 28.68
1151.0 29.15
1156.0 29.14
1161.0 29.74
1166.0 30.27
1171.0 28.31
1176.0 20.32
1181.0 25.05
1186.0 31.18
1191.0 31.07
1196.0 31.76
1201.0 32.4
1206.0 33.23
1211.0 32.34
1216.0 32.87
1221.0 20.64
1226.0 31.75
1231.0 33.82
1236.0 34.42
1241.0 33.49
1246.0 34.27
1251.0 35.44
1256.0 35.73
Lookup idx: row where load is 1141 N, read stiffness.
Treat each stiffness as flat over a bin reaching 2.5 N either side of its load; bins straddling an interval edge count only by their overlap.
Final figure 29.19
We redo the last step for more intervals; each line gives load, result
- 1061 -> 31.04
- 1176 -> 20.32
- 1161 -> 29.74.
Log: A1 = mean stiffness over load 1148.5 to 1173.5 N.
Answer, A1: 29.3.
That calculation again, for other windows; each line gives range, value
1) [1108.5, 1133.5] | 28.5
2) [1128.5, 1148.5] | 28.7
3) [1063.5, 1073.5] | 33.4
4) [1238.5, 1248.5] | 33.9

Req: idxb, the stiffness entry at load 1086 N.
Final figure 40.2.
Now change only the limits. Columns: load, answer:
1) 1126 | 28.91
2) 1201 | 32.4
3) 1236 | 34.42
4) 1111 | 27.73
